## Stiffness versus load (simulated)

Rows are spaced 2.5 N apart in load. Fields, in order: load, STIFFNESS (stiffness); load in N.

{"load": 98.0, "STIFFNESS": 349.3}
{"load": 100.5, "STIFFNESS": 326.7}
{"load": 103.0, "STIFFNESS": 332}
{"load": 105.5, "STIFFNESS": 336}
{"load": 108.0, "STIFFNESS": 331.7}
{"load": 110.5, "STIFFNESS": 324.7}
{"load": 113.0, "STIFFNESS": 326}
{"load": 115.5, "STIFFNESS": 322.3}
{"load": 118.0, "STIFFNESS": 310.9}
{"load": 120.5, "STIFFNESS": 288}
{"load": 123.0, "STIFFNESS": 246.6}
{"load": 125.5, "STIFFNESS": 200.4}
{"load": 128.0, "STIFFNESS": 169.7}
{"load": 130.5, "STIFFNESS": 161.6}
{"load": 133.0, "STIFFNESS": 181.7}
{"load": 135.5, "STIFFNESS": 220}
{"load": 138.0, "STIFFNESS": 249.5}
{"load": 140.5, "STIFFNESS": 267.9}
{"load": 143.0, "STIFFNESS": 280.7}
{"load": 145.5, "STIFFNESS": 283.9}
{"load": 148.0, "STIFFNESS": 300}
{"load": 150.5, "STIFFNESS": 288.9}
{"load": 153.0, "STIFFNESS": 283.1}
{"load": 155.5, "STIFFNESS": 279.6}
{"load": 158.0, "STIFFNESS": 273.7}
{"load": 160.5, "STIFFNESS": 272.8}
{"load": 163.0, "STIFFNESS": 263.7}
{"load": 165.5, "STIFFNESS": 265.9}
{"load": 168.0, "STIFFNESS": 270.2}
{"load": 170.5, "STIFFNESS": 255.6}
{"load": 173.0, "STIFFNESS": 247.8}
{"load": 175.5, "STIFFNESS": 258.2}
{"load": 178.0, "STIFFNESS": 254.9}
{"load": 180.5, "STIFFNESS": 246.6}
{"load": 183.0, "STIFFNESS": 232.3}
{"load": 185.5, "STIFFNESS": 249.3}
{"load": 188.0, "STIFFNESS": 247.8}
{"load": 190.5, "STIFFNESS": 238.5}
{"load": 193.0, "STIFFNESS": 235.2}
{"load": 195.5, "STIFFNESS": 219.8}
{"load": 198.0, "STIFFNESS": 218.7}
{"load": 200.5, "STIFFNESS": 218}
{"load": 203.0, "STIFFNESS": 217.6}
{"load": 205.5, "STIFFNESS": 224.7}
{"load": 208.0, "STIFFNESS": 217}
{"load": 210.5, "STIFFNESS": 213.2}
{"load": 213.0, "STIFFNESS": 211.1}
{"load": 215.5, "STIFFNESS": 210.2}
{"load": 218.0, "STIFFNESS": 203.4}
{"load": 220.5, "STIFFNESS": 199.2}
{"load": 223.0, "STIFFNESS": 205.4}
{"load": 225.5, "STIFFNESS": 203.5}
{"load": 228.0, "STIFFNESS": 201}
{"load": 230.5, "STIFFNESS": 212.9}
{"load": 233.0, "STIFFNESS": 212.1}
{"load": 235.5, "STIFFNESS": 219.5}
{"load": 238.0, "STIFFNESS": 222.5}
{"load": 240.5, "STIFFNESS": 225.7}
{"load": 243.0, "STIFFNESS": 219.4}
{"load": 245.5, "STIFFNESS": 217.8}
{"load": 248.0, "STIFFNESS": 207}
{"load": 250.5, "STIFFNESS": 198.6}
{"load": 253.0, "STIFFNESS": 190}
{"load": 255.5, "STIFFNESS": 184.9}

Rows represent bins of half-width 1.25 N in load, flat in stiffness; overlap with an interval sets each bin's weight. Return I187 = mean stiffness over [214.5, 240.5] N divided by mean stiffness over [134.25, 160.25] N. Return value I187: 0.77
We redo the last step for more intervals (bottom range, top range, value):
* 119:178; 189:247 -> 0.85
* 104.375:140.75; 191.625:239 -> 0.82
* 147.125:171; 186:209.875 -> 0.82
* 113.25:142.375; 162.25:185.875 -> 1.05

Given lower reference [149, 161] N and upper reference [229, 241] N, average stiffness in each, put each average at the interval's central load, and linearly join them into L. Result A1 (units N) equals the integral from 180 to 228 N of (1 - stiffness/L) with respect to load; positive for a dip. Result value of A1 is 4.3 N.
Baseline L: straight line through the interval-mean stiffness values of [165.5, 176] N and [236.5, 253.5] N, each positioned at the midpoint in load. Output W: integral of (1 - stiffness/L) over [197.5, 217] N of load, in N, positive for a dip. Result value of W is 1.7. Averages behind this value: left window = 259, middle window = 216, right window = 213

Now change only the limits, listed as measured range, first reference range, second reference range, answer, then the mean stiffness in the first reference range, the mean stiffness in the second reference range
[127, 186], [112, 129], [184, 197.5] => -0.43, 267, 237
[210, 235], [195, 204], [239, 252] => 0.99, 218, 213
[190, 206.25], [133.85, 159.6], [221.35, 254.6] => 0.88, 271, 210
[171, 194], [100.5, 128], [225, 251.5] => 0.44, 297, 213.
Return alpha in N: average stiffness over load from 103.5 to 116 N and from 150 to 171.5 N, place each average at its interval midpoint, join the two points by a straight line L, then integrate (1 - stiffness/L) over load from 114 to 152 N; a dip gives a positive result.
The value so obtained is 6.30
